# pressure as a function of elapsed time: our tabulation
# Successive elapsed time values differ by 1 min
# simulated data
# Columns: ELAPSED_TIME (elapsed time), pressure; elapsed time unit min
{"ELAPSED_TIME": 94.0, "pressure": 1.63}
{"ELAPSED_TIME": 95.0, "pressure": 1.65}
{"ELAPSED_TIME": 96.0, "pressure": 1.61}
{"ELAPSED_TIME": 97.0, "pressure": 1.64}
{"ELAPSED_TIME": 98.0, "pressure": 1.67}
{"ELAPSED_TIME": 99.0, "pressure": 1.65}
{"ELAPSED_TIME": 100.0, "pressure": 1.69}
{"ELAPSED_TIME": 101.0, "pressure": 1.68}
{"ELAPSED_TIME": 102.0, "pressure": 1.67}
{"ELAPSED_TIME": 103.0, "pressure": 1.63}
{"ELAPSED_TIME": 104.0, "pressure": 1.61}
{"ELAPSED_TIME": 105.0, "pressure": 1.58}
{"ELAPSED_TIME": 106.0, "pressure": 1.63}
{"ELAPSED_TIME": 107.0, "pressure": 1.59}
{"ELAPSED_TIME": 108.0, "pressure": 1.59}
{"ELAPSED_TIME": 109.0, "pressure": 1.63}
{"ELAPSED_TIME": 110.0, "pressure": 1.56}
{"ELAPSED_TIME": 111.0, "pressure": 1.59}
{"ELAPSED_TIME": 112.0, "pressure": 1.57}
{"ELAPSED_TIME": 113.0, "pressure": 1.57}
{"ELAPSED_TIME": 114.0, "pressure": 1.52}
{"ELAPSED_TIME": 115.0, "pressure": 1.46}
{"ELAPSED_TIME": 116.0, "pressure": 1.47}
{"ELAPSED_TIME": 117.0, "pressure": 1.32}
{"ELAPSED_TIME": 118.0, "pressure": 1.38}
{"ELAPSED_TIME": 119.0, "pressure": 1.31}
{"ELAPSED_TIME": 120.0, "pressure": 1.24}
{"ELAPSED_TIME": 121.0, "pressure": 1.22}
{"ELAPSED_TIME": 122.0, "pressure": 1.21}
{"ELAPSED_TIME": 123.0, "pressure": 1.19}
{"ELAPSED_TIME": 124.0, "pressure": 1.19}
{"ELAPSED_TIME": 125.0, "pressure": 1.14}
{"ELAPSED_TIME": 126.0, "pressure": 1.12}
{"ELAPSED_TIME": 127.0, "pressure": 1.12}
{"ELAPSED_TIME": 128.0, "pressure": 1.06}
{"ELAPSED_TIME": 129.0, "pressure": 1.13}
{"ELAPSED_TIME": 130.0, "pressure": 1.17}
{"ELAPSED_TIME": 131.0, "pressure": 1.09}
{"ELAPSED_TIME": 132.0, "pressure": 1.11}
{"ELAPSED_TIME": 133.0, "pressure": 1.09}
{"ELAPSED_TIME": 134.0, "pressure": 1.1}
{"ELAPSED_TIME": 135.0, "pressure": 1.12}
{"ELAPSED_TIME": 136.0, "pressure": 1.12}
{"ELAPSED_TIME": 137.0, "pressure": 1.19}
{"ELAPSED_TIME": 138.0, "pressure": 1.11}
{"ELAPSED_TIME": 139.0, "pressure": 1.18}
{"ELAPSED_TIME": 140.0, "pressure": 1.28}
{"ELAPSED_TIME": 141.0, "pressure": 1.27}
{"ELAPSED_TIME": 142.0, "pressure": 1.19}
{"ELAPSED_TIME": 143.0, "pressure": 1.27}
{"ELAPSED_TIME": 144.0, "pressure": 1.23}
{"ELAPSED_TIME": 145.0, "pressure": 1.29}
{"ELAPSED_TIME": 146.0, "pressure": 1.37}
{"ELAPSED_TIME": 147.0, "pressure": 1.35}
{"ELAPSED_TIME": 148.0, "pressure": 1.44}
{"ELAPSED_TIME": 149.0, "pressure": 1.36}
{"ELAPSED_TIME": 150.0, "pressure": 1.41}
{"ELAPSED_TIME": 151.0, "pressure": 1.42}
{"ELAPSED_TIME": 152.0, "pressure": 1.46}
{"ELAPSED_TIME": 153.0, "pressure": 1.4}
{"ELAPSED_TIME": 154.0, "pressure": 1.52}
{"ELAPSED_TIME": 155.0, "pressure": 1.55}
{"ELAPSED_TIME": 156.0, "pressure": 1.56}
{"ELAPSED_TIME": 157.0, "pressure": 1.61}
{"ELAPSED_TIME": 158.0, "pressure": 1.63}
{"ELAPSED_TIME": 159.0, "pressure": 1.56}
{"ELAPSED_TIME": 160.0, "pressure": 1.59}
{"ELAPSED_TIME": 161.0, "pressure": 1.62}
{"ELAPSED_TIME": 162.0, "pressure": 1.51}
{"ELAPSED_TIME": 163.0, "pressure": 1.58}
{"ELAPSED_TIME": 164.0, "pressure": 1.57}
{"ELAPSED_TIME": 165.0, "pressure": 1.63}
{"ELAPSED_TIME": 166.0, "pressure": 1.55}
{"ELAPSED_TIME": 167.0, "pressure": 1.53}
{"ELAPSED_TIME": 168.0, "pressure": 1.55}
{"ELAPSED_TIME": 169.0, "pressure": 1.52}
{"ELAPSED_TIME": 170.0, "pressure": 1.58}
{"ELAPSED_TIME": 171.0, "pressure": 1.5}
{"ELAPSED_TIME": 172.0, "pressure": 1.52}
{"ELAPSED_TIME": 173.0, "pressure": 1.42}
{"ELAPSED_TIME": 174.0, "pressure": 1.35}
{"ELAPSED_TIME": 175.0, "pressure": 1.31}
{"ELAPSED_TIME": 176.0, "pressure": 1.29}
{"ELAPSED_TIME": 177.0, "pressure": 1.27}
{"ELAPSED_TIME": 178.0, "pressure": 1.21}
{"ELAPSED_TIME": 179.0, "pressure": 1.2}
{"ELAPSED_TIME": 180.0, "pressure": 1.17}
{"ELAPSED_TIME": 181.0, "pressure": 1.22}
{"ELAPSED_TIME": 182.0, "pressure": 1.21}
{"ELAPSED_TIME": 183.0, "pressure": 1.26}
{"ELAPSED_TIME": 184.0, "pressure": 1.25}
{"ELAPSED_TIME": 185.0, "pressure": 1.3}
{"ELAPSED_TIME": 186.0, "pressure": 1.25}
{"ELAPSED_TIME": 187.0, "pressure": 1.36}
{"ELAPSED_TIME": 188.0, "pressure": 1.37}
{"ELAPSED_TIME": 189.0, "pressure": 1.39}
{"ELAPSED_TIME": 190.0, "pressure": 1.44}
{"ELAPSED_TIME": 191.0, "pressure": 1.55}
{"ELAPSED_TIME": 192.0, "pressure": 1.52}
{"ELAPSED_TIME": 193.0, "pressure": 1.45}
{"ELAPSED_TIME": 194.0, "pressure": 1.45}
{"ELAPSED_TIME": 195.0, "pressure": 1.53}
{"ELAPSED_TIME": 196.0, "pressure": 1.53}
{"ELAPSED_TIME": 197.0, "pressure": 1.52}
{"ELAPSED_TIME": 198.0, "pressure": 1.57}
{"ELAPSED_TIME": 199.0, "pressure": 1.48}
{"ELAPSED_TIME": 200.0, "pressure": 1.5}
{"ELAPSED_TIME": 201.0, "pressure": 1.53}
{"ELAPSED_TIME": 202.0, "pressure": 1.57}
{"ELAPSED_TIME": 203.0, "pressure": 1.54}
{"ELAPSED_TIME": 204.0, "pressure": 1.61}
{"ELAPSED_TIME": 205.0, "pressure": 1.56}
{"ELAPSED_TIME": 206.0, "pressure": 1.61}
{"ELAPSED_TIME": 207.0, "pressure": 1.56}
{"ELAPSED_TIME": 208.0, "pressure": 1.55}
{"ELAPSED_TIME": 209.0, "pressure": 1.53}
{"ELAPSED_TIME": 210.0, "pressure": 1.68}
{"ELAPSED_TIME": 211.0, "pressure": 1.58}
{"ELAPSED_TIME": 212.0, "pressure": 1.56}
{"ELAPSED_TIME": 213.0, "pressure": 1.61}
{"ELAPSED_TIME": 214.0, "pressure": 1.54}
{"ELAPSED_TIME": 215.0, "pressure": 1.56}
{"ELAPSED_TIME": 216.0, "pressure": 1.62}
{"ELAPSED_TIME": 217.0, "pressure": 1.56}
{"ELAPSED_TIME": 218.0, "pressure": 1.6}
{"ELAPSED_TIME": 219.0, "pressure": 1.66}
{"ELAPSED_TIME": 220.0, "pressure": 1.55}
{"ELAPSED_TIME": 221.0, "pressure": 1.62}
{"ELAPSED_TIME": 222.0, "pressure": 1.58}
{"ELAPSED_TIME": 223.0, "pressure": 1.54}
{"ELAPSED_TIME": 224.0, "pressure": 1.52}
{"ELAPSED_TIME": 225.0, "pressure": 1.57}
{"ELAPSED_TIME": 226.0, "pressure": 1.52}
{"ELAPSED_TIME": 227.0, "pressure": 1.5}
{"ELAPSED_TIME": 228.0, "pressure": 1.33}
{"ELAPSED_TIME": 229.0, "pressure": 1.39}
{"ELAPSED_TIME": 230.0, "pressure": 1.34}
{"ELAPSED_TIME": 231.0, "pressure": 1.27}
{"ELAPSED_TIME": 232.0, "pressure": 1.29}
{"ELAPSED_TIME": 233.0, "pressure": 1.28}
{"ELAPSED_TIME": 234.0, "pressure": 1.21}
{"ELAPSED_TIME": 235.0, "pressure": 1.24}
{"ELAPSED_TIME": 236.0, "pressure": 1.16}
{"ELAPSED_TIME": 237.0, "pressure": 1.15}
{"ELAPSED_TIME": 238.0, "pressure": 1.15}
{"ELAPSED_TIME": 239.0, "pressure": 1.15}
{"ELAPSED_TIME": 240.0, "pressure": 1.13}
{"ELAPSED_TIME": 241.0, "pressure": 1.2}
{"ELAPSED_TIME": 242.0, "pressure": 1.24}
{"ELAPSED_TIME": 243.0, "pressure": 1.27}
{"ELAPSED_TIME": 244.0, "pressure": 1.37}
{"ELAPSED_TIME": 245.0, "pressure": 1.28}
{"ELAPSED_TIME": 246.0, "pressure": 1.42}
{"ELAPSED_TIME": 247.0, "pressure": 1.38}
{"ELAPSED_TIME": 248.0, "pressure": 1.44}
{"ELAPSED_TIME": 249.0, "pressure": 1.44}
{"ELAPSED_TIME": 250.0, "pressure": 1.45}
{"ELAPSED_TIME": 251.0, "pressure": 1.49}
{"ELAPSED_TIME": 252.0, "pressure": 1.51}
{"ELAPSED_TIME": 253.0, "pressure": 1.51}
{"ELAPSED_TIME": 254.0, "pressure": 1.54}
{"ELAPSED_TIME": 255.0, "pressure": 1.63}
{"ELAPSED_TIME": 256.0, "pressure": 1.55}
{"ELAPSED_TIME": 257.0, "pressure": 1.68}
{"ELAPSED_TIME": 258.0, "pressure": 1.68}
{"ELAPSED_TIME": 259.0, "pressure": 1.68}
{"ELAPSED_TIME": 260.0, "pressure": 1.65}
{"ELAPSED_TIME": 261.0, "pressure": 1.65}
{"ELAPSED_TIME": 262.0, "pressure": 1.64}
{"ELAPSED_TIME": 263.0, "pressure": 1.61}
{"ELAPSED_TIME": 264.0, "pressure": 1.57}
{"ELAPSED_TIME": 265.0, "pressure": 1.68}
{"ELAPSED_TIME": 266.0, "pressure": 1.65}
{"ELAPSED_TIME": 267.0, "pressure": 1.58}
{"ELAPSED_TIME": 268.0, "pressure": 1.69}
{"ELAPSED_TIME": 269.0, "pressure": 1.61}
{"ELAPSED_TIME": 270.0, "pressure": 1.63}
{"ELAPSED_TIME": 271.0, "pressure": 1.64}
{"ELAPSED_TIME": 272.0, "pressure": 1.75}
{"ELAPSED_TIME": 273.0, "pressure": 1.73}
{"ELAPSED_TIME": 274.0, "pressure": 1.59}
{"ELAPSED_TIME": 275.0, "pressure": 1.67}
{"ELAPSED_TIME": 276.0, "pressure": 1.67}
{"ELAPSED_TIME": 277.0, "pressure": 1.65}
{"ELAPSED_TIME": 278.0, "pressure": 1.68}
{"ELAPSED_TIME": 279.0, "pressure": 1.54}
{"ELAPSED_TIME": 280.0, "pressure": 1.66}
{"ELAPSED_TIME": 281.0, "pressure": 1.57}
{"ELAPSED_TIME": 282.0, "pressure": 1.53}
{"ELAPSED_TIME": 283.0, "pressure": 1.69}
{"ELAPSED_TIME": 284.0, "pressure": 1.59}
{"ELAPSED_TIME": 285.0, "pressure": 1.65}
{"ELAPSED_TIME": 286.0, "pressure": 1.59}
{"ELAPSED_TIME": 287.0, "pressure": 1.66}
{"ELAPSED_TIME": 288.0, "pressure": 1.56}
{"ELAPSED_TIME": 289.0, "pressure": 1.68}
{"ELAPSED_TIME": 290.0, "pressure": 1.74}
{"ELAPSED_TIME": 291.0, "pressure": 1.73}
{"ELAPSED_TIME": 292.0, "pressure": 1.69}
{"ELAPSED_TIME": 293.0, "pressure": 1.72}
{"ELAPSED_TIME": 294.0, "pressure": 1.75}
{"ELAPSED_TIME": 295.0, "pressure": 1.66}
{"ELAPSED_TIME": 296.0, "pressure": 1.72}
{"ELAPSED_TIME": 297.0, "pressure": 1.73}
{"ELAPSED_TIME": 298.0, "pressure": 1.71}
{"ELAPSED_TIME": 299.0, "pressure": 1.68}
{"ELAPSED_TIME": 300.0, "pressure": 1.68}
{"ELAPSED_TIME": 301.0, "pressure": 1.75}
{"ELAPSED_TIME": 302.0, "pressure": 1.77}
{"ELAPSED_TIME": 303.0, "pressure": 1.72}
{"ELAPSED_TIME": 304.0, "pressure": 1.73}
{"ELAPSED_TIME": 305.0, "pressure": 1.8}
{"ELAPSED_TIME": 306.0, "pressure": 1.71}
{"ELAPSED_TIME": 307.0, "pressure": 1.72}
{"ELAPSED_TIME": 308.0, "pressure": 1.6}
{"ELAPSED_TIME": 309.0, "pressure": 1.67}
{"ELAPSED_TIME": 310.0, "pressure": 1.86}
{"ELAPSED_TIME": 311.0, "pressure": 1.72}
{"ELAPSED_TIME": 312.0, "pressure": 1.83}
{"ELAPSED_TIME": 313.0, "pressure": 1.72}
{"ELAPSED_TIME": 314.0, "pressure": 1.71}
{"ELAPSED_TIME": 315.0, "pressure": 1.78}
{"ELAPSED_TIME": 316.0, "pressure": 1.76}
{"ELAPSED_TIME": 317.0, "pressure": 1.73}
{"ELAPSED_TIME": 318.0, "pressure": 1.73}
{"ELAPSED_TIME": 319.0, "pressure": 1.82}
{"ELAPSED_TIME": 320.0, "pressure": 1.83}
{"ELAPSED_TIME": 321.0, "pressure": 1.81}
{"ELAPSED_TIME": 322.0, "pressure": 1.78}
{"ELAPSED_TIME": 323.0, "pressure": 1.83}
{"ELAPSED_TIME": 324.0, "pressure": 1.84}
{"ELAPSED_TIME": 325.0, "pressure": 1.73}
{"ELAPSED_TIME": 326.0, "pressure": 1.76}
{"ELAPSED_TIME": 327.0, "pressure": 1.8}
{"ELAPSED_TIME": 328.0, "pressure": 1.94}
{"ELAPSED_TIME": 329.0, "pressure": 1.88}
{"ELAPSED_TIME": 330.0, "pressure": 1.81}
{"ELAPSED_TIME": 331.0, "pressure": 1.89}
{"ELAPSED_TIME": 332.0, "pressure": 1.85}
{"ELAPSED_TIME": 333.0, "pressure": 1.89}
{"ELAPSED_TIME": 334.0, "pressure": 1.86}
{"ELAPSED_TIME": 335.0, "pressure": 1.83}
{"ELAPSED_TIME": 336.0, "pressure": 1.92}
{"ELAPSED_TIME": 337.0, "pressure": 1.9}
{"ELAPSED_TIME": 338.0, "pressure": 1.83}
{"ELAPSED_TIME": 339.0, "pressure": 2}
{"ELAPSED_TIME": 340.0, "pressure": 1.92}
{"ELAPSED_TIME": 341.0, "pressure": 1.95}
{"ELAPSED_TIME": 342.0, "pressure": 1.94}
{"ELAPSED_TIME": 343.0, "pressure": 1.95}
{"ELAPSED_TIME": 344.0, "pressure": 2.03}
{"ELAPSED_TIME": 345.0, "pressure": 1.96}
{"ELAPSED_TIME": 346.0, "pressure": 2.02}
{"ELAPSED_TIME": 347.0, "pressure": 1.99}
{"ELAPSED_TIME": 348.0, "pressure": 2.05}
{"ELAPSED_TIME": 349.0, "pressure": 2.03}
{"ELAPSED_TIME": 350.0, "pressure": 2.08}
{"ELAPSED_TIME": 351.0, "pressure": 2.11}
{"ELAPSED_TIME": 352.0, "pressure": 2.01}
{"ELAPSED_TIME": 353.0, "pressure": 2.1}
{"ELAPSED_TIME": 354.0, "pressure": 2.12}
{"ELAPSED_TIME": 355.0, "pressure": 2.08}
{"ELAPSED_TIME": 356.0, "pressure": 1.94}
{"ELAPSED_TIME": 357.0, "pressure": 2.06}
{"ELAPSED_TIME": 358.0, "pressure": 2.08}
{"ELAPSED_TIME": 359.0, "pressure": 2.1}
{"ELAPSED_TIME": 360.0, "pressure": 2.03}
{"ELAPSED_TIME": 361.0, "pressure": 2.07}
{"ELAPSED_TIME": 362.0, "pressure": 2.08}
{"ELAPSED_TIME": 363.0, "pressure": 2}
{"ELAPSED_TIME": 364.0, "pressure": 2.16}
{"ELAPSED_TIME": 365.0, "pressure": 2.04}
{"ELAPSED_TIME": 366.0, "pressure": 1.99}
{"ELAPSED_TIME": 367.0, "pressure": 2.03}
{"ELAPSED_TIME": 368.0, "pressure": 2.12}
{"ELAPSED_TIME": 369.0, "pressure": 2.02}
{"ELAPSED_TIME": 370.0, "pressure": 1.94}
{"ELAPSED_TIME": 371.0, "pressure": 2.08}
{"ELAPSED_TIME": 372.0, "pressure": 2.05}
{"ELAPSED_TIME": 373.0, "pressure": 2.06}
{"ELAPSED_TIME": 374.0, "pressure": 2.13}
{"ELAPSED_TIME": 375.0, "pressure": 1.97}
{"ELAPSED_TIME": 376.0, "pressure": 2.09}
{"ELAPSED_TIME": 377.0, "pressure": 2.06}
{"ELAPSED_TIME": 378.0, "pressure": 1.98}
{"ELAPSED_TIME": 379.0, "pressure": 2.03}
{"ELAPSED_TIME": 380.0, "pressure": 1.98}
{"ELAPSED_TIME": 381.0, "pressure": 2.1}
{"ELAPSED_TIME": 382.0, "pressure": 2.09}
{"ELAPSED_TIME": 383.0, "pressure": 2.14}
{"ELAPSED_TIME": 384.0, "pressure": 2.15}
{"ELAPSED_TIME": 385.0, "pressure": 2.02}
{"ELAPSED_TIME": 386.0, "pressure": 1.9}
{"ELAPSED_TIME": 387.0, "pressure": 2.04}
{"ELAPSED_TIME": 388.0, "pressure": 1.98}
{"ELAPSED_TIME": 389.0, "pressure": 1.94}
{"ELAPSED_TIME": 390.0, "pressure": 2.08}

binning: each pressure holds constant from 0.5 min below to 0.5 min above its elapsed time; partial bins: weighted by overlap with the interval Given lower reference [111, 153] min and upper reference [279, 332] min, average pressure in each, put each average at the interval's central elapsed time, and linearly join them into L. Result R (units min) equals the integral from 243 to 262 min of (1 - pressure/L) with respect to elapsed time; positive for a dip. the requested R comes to 0.9 min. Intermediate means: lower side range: 1.27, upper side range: 1.73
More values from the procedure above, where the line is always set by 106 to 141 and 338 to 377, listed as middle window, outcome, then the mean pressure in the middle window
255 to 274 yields 1.0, 1.65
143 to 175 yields -1.8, 1.48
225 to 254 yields 5.7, 1.33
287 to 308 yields 1.5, 1.71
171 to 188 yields 2.0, 1.3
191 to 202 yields 0.1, 1.51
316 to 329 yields 0.8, 1.8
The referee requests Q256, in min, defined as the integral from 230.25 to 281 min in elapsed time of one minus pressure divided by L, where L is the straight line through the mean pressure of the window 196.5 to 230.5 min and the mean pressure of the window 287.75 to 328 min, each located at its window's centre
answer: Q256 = 4.65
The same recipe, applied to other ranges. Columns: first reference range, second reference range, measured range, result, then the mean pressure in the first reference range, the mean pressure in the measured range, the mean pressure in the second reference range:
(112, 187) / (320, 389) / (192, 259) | 4.6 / 1.34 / 1.47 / 1.98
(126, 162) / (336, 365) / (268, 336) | 4.7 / 1.31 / 1.73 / 2.02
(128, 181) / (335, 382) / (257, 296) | 2.4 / 1.36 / 1.65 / 2.02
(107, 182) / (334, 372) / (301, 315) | 1.0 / 1.36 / 1.74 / 2.01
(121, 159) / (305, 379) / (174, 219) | 0.2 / 1.27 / 1.45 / 1.93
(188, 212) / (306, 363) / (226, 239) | 2.7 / 1.53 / 1.28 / 1.9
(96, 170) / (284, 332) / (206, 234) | 1.1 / 1.41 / 1.51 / 1.74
